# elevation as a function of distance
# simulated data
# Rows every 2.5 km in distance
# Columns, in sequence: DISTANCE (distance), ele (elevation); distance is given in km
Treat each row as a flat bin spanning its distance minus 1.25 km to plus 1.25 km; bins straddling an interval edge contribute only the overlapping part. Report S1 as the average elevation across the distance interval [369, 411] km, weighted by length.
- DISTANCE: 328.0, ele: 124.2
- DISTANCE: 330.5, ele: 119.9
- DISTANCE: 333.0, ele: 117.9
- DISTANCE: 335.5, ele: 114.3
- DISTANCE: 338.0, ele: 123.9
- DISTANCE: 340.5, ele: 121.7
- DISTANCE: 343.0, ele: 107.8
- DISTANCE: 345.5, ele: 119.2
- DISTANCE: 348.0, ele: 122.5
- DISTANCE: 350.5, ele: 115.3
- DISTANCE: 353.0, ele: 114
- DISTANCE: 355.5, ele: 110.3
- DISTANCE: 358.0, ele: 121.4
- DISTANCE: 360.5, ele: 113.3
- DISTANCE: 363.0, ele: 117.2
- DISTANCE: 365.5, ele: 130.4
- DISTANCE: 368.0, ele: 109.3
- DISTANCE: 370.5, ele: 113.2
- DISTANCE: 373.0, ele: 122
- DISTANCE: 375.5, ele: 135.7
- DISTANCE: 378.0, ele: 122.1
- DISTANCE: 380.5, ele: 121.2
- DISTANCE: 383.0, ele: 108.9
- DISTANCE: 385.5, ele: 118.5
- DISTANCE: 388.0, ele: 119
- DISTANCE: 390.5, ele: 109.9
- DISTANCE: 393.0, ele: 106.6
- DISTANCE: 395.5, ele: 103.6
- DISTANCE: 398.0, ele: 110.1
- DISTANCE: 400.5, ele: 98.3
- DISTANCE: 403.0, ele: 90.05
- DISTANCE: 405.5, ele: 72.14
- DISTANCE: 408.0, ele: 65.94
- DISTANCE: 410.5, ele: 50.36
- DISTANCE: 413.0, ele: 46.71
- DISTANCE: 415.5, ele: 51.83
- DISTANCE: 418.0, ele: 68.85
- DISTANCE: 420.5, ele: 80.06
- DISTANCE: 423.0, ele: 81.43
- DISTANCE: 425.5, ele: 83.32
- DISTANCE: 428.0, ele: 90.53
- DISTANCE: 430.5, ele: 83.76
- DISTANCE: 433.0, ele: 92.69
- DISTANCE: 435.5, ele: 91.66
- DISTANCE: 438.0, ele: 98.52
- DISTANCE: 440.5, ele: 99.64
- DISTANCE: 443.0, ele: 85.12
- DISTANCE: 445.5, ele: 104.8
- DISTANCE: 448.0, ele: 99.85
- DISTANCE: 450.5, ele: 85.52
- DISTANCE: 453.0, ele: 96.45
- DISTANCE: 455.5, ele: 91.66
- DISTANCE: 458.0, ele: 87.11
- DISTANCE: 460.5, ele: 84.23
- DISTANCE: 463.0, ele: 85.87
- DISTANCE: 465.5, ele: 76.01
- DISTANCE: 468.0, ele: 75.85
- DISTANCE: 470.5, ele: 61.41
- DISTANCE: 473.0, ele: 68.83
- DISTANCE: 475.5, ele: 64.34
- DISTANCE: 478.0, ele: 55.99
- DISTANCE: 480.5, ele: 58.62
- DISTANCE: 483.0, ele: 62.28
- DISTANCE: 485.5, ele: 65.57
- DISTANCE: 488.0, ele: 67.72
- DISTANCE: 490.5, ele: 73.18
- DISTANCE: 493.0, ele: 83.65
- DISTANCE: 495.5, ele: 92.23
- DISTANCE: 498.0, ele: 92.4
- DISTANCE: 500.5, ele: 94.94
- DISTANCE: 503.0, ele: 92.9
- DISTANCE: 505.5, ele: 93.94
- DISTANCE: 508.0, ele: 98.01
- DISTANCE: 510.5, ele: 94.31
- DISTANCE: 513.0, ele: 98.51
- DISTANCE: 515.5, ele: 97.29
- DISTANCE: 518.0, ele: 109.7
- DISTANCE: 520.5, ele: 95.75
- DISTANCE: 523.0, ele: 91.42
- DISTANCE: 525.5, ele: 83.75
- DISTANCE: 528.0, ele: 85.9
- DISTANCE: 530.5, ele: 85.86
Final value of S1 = 105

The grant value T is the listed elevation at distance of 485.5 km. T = 65.57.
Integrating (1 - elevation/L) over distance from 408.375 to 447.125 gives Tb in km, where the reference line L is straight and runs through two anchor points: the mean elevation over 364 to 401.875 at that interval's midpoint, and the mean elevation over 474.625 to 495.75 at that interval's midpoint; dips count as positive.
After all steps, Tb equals 5.35 km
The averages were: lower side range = 115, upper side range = 68.3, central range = 80.5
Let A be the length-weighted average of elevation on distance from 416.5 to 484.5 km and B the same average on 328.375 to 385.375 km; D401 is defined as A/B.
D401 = 0.69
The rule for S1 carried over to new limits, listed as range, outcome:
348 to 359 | 116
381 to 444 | 88.7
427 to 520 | 85.3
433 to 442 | 95.7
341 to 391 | 118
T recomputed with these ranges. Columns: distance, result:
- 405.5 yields 72.14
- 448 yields 99.85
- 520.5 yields 95.75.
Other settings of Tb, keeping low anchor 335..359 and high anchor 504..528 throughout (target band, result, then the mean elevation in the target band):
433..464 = 3.4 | 92.6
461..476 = 4.2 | 73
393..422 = 8.5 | 77.5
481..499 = 4.2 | 75.7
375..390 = -0.9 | 120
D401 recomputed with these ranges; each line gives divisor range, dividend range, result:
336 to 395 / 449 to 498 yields 0.65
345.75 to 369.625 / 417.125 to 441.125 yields 0.74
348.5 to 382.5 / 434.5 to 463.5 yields 0.78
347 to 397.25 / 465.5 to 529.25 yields 0.70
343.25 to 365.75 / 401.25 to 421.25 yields 0.56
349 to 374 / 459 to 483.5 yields 0.60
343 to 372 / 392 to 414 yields 0.71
